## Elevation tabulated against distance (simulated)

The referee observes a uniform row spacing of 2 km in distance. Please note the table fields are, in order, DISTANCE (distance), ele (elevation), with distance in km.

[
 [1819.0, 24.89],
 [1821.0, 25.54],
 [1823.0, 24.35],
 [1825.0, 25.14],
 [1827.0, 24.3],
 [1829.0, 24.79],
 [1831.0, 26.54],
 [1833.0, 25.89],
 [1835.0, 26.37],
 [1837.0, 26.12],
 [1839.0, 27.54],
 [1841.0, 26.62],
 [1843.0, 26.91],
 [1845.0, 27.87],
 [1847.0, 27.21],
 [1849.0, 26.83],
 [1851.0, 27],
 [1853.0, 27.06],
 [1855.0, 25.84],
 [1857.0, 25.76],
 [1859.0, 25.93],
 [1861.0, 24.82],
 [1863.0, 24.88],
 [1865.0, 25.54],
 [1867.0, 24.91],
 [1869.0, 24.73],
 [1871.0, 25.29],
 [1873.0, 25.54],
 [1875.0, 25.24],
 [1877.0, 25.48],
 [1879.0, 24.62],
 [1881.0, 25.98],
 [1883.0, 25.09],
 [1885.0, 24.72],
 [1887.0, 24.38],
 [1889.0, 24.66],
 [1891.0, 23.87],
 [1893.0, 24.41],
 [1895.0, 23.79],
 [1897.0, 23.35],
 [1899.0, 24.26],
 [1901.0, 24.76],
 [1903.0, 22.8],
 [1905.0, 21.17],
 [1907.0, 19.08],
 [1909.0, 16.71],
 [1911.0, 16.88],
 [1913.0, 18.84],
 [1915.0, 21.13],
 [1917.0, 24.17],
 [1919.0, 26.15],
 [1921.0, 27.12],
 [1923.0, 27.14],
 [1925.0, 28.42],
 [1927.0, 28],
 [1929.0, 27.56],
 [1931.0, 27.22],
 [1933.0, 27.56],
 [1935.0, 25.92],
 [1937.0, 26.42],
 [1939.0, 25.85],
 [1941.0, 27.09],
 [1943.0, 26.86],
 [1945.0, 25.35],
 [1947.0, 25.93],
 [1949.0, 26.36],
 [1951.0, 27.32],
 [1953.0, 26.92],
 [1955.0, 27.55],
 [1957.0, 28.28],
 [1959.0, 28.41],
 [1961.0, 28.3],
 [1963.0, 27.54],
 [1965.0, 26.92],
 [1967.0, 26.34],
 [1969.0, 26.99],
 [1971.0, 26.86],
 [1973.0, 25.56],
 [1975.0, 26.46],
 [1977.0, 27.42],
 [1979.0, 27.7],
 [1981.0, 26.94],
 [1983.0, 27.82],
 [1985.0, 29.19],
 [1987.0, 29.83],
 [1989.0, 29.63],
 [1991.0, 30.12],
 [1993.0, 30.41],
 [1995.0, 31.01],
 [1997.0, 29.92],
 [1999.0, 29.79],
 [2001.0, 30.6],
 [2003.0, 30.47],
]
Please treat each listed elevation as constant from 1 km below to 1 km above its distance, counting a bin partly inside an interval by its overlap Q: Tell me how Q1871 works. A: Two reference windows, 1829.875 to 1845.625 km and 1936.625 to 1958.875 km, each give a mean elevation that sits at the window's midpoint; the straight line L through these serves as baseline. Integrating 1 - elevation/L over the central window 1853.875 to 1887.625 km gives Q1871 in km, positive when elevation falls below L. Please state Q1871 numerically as 1.88 km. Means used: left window 26.7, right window 26.8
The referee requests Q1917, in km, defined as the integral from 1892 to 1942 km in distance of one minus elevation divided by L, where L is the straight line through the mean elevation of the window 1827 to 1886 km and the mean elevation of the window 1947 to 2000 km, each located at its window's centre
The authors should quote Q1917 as 5.1 km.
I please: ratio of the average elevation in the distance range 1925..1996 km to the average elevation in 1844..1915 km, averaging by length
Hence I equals 1.14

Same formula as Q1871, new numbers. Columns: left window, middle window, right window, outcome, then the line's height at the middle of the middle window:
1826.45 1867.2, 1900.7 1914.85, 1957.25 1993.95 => 3.7 km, 27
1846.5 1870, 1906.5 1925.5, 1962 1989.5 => 3.0 km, 26.6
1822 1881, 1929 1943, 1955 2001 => 0.4 km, 27.5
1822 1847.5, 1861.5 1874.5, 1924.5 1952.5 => 0.6 km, 26.3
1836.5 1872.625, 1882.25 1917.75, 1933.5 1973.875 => 5.4 km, 26.5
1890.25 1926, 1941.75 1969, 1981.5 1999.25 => -0.3 km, 26.8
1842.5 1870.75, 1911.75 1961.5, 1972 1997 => 2.4 km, 27.6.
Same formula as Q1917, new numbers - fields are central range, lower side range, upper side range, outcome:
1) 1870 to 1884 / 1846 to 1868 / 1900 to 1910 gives -0.9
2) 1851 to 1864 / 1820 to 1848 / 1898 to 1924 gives -0.5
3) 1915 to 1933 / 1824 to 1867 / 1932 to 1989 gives 0.1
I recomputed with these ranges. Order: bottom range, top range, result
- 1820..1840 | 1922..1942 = 1.06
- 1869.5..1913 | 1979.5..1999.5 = 1.26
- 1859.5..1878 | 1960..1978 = 1.07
